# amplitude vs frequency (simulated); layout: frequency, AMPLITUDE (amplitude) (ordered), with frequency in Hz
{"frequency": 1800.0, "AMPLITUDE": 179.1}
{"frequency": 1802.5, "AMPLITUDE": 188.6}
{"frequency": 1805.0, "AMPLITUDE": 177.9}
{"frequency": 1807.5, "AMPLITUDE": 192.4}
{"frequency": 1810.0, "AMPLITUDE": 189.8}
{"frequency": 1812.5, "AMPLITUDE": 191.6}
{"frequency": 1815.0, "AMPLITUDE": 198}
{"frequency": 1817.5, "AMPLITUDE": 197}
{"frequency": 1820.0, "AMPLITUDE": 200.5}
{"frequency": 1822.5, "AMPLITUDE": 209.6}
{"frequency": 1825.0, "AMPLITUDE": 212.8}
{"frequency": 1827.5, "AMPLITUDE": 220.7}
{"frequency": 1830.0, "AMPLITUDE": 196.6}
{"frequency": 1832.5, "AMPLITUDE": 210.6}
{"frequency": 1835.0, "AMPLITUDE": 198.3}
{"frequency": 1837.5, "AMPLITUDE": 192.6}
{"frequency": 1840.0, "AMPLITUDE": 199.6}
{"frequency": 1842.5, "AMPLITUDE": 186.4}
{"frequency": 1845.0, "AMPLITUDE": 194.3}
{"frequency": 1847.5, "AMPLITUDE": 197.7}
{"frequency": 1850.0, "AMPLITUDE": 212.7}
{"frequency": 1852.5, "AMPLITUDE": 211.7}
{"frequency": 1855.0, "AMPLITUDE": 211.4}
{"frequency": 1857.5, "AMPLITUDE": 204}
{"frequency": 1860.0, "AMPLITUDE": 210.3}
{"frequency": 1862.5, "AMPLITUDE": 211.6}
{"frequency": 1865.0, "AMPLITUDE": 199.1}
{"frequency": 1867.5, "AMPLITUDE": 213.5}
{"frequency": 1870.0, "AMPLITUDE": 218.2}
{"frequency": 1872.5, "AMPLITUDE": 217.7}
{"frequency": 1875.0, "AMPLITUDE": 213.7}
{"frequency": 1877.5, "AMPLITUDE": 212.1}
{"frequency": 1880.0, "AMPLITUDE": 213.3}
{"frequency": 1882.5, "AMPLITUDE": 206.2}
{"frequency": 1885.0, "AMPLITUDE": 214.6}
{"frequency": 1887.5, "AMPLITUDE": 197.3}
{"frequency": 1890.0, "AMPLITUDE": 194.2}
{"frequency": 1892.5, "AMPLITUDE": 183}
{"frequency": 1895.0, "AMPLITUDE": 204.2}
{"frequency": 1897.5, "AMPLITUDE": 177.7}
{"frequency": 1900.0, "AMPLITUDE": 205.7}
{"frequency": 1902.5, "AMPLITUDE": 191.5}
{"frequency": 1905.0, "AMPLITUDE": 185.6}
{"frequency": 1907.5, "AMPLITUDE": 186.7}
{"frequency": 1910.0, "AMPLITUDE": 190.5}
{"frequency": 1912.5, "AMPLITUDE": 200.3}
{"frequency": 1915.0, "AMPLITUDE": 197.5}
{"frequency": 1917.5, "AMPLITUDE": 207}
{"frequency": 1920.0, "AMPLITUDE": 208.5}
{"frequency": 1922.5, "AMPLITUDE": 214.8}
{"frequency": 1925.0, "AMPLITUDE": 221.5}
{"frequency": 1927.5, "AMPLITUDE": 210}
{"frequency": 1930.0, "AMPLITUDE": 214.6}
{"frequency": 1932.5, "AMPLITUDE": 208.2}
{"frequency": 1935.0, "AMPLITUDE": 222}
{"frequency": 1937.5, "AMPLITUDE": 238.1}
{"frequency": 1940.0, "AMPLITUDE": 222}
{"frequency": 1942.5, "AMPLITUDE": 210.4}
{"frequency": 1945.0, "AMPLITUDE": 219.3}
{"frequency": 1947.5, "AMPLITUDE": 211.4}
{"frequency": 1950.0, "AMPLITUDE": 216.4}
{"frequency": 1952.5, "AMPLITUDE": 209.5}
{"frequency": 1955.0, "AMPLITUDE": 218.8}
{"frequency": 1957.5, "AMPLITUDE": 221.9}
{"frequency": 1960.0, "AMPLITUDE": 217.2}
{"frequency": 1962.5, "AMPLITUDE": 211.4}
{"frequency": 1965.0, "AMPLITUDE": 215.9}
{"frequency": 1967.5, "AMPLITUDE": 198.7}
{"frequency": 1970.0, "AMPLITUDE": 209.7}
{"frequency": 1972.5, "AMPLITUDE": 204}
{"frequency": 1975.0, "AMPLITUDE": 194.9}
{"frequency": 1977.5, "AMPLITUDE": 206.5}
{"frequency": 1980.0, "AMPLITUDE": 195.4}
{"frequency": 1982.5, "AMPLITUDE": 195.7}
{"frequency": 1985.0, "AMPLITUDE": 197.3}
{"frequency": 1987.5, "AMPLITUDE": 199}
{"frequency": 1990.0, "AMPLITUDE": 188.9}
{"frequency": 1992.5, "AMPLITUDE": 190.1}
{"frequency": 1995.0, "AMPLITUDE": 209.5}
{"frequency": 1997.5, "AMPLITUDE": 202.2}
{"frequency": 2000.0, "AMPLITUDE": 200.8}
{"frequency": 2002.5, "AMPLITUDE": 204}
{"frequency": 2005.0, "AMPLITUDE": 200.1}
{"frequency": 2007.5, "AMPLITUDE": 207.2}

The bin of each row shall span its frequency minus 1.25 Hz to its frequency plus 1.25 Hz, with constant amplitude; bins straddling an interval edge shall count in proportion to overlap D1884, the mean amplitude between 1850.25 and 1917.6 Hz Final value 203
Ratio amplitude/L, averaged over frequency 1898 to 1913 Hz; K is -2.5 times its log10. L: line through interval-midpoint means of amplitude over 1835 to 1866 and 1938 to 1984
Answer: 0.08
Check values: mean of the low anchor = 202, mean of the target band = 192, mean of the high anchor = 210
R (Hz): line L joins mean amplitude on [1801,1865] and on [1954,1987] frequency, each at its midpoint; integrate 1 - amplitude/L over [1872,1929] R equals 0.4 Hz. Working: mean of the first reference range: 201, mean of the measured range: 202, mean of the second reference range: 206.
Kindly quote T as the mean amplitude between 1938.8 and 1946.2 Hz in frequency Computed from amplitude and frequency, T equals 217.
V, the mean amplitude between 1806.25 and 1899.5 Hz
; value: 203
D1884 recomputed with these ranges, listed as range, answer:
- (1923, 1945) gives 218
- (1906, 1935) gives 206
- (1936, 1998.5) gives 208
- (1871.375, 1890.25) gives 209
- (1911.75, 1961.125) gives 215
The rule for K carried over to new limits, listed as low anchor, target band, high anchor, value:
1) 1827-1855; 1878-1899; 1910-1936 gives 0.04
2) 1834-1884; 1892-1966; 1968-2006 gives -0.03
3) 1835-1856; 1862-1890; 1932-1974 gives -0.03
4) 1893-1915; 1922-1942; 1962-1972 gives -0.10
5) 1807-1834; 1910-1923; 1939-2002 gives 0.01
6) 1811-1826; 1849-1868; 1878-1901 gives -0.05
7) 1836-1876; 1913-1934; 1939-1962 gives 0.02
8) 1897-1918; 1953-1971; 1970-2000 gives -0.08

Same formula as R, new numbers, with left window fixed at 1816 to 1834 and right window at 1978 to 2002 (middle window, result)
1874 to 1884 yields -0.4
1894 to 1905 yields 0.5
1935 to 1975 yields -2.9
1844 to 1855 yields 0.0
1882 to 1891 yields 0.0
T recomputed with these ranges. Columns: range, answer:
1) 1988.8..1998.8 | 198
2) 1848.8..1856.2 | 212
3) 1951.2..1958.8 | 217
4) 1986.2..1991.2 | 194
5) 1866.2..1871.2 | 216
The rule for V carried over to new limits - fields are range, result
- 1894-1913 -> 192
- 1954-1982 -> 208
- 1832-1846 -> 196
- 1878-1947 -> 205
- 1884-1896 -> 198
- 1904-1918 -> 194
